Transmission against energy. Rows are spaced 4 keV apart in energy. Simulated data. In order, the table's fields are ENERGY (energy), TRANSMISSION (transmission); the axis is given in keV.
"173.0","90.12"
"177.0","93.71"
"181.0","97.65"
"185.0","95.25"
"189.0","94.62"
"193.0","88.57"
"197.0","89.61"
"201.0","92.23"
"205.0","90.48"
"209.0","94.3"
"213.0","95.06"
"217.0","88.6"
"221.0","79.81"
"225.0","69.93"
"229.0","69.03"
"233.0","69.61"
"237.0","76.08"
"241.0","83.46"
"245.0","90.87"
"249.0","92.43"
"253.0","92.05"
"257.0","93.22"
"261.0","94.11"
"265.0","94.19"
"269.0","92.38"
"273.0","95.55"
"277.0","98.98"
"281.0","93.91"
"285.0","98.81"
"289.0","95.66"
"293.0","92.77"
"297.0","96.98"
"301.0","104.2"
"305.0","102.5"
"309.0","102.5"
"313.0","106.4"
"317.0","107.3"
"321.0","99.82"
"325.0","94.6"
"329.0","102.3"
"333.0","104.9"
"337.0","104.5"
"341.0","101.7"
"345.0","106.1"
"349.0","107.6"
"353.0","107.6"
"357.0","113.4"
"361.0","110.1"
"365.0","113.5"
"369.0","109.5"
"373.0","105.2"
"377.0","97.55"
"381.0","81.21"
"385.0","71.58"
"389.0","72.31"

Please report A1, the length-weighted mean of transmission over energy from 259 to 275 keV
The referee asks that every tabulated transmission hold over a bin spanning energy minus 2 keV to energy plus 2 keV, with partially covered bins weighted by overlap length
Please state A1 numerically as 94.1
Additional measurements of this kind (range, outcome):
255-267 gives 93.8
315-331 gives 101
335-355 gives 106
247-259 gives 92.6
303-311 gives 102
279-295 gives 95.3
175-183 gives 95.7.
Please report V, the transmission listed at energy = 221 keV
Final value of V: 79.81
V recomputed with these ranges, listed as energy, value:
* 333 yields 104.9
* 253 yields 92.05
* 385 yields 71.58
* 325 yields 94.6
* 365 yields 113.5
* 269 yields 92.38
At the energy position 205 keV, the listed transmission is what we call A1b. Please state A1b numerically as 90.48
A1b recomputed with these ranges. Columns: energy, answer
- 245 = 90.87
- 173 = 90.12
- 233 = 69.61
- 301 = 104.2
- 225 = 69.93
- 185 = 95.25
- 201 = 92.23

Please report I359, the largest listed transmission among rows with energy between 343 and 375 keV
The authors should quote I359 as 113.5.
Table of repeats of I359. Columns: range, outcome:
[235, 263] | 94.11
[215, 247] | 90.87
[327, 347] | 106.1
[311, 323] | 107.3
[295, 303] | 104.2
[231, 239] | 76.08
